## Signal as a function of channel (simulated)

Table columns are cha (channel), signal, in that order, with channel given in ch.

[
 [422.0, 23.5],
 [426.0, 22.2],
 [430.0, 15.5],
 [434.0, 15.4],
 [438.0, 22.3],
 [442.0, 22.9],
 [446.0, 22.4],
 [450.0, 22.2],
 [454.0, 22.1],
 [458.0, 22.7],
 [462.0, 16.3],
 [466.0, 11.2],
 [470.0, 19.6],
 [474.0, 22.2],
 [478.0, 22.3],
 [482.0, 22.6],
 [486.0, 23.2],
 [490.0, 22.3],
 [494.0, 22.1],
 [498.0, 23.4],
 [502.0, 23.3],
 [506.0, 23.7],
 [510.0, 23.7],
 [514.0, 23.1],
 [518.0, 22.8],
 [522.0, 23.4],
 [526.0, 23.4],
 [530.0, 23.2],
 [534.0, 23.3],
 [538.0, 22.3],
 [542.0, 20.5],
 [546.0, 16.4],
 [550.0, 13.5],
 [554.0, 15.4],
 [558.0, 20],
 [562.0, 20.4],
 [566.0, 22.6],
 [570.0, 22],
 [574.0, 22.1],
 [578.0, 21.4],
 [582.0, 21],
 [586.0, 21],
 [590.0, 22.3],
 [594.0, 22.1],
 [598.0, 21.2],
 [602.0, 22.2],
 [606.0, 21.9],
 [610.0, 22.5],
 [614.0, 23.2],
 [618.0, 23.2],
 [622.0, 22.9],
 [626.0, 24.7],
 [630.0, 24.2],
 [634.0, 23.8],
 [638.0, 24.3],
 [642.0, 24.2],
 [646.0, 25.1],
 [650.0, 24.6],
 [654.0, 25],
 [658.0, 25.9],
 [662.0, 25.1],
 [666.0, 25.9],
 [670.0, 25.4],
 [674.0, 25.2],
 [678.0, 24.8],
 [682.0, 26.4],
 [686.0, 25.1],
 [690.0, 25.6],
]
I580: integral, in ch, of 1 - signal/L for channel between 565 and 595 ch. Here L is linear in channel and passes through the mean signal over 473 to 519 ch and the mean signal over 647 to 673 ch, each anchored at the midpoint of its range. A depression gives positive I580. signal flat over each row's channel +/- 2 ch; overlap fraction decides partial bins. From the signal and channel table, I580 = 2.9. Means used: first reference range 22.9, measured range 21.8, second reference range 25.3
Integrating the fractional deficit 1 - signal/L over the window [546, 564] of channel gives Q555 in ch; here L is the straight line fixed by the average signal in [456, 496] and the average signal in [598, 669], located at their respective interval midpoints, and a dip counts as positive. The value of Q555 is 4.1 ch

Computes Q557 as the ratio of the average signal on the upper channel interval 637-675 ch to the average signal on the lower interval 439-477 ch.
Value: 1.24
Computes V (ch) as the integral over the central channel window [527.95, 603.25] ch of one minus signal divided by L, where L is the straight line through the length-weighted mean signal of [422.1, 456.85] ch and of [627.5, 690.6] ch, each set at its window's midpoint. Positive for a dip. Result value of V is 8.4 ch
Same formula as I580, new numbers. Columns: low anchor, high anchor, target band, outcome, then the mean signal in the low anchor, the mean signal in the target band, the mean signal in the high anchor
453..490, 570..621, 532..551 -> 1.6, 20.3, 19.5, 22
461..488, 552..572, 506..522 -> -2.7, 19.8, 23.3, 20.1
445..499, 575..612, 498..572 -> 0.1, 21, 21.3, 21.7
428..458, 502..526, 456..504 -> 2.4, 20.6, 20.9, 23.3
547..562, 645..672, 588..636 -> -3.0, 16.9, 22.9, 25.3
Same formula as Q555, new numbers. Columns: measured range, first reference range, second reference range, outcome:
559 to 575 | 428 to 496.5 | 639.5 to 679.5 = 0.9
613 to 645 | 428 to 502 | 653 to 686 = 0.8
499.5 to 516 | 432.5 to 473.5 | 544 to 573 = -3.6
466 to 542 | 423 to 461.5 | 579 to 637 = -3.4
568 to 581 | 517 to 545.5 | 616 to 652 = 0.7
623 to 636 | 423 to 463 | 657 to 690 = 0.2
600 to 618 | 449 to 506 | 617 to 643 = 0.8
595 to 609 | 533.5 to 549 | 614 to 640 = 0.5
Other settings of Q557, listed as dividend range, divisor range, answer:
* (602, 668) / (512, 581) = 1.15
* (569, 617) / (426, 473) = 1.12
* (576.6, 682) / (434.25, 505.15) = 1.11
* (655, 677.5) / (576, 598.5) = 1.18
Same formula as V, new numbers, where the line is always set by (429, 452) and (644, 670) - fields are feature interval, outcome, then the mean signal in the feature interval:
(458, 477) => 2.53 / 18.2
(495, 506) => -0.81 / 23.3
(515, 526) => -0.50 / 23.2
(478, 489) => -0.74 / 22.7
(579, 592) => 1.21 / 21.4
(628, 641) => 0.34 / 24.1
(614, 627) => 0.53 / 23.5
